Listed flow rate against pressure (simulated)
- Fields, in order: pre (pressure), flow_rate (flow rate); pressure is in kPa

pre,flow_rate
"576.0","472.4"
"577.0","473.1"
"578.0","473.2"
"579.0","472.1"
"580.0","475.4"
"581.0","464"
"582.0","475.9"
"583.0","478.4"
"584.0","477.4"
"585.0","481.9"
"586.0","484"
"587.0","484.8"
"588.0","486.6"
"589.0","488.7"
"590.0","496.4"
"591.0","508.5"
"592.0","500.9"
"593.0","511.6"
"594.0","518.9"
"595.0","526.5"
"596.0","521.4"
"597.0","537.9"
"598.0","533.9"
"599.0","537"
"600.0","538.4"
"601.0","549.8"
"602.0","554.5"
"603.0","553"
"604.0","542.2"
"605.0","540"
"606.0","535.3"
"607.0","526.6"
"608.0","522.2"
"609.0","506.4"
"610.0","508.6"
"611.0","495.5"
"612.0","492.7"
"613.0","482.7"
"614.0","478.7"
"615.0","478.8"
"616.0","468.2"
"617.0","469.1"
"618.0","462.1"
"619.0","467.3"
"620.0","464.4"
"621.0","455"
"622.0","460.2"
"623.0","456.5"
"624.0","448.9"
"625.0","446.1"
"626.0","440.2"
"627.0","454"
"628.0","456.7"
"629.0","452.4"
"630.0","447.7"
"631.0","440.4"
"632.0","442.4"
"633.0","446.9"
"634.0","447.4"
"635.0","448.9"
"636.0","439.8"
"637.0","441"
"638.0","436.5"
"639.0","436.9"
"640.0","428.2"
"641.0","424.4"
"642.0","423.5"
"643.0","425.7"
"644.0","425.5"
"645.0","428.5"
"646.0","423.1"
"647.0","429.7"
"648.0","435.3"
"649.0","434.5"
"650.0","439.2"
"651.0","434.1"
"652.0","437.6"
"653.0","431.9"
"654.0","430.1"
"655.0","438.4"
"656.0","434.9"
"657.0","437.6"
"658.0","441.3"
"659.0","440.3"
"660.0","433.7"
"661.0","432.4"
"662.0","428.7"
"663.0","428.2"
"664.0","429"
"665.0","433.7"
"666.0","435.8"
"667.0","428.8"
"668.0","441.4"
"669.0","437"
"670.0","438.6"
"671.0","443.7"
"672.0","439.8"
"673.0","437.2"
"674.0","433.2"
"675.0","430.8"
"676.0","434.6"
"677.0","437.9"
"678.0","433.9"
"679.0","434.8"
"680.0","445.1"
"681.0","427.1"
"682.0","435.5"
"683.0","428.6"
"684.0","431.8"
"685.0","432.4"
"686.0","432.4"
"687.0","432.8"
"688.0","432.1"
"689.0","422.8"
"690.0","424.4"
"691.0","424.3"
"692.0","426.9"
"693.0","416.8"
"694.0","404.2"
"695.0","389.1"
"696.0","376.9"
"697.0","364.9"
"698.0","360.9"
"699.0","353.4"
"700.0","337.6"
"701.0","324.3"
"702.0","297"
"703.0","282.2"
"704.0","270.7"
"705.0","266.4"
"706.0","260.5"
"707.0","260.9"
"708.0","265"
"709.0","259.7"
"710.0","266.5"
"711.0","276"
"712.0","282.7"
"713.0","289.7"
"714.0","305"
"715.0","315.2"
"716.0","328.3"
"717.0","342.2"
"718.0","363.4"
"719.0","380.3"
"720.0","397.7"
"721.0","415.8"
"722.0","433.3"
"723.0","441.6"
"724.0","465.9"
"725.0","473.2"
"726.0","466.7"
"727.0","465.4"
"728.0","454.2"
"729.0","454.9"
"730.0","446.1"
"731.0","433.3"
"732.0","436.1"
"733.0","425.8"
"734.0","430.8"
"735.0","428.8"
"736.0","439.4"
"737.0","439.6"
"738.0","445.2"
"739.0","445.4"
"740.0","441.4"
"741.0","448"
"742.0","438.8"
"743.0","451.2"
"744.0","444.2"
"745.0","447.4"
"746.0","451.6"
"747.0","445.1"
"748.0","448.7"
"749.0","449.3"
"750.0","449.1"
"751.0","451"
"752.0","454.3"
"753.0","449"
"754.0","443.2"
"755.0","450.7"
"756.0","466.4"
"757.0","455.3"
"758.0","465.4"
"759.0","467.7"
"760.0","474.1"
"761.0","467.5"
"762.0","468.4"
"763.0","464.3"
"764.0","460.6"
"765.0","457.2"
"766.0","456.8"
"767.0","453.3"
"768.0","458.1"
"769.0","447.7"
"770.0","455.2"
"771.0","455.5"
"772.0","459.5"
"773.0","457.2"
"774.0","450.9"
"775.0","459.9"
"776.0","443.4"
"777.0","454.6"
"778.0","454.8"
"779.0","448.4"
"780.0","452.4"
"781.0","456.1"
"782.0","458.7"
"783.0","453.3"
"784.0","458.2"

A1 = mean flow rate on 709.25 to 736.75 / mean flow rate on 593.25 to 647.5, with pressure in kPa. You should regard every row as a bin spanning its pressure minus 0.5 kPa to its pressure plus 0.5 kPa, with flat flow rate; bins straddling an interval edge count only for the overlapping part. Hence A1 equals 0.83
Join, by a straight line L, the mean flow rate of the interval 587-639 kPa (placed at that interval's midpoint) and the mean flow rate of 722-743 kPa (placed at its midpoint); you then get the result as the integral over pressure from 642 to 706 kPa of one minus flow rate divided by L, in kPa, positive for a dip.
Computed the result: 7.3 kPa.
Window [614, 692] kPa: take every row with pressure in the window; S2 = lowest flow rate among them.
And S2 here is 422.8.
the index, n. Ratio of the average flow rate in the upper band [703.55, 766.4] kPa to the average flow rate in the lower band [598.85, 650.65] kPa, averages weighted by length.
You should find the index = 0.9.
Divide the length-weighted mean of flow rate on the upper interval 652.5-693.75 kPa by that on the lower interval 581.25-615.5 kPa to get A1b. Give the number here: 0.85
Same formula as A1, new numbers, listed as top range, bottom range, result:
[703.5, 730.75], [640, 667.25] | 0.83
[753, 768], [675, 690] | 1.06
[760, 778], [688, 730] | 1.26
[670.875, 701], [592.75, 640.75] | 0.86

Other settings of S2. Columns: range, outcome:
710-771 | 266.5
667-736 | 259.7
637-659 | 423.1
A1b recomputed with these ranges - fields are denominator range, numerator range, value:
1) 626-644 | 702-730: 0.80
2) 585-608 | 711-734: 0.77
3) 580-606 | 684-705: 0.74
